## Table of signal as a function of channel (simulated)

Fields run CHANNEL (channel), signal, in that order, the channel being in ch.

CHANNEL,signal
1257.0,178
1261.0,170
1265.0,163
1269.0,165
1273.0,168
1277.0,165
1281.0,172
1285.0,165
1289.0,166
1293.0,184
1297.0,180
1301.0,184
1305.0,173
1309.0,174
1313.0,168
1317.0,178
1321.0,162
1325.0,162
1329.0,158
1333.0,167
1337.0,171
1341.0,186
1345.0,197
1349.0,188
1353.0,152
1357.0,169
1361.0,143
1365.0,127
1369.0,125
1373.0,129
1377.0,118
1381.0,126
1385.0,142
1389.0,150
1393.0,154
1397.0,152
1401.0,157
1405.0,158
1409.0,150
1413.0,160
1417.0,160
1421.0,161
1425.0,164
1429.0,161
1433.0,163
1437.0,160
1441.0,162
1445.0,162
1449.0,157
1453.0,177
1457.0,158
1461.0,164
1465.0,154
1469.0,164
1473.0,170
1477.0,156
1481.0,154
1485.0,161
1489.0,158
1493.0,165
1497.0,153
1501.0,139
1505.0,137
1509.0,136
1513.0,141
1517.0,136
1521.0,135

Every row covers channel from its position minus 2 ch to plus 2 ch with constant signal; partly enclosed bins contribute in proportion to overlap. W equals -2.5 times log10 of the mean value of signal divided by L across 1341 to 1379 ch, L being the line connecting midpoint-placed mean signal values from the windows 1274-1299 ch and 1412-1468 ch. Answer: 0.11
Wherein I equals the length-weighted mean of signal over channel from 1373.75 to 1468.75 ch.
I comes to 155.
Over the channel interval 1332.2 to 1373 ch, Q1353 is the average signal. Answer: 161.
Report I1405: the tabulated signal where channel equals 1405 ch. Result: 158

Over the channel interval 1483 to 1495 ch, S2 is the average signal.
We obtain 161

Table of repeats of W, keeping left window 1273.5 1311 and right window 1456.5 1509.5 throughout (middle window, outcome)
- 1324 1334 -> 0.053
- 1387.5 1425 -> 0.043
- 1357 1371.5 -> 0.215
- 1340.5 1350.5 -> -0.137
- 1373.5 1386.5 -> 0.275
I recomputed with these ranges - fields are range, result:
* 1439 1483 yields 162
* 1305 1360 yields 171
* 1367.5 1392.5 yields 133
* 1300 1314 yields 175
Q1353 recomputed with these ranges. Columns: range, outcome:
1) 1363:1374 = 127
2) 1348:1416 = 147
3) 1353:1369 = 144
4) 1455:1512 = 155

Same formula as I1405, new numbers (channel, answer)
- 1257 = 178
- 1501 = 139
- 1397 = 152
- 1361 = 143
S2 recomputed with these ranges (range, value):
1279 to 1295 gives 172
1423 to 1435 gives 163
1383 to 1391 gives 146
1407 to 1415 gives 155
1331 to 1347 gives 180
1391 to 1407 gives 155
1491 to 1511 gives 146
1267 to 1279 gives 166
